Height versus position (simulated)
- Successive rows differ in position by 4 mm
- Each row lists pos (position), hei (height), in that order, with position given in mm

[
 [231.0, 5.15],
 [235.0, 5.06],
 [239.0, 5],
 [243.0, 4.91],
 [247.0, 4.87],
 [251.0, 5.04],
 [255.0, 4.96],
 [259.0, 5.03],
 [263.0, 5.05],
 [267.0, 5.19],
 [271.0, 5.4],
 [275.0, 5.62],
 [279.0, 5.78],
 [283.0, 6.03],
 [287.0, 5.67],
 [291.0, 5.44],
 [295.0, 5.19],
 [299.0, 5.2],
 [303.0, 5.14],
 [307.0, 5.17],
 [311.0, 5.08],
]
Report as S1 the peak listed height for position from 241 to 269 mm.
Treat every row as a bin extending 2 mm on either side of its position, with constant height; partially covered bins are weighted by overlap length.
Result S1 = 5.19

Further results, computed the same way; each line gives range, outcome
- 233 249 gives 5.06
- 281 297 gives 6.03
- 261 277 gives 5.62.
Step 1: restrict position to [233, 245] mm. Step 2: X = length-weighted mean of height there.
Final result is 4.99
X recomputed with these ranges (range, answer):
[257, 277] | 5.26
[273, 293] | 5.71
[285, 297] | 5.43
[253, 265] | 5.01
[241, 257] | 4.95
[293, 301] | 5.2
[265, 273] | 5.29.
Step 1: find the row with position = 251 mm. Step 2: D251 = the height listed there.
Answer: 5.04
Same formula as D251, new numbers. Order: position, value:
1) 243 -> 4.91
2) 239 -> 5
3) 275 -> 5.62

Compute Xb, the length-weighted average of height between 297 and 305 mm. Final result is 5.17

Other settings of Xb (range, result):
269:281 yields 5.6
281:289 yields 5.85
